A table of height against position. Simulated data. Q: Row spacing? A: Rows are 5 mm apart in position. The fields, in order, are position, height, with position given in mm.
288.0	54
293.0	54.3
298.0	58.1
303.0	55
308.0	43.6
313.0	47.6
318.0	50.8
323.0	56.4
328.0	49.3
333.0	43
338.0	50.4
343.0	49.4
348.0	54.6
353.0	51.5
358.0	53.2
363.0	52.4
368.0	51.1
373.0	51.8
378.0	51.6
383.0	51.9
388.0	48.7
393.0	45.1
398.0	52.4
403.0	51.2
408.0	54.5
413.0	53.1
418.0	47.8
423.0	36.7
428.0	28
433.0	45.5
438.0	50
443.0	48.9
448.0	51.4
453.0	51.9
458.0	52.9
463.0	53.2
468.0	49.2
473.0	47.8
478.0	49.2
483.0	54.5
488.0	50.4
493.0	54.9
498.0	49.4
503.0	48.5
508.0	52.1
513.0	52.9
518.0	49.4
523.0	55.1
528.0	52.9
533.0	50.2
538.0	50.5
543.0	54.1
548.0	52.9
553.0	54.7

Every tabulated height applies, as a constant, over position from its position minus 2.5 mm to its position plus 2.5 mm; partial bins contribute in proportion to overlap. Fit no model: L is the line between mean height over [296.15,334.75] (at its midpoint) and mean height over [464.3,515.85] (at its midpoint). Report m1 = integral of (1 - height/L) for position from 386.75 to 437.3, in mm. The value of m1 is 4.3 mm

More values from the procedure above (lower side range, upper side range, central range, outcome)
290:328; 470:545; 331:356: 1.0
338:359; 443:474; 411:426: 1.8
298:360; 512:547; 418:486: 5.2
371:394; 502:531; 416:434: 4.2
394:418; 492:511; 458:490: 0.2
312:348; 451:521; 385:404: 0.5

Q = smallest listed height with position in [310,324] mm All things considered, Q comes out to 47.6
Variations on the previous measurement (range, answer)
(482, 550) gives 48.5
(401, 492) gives 28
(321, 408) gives 43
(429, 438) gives 45.5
